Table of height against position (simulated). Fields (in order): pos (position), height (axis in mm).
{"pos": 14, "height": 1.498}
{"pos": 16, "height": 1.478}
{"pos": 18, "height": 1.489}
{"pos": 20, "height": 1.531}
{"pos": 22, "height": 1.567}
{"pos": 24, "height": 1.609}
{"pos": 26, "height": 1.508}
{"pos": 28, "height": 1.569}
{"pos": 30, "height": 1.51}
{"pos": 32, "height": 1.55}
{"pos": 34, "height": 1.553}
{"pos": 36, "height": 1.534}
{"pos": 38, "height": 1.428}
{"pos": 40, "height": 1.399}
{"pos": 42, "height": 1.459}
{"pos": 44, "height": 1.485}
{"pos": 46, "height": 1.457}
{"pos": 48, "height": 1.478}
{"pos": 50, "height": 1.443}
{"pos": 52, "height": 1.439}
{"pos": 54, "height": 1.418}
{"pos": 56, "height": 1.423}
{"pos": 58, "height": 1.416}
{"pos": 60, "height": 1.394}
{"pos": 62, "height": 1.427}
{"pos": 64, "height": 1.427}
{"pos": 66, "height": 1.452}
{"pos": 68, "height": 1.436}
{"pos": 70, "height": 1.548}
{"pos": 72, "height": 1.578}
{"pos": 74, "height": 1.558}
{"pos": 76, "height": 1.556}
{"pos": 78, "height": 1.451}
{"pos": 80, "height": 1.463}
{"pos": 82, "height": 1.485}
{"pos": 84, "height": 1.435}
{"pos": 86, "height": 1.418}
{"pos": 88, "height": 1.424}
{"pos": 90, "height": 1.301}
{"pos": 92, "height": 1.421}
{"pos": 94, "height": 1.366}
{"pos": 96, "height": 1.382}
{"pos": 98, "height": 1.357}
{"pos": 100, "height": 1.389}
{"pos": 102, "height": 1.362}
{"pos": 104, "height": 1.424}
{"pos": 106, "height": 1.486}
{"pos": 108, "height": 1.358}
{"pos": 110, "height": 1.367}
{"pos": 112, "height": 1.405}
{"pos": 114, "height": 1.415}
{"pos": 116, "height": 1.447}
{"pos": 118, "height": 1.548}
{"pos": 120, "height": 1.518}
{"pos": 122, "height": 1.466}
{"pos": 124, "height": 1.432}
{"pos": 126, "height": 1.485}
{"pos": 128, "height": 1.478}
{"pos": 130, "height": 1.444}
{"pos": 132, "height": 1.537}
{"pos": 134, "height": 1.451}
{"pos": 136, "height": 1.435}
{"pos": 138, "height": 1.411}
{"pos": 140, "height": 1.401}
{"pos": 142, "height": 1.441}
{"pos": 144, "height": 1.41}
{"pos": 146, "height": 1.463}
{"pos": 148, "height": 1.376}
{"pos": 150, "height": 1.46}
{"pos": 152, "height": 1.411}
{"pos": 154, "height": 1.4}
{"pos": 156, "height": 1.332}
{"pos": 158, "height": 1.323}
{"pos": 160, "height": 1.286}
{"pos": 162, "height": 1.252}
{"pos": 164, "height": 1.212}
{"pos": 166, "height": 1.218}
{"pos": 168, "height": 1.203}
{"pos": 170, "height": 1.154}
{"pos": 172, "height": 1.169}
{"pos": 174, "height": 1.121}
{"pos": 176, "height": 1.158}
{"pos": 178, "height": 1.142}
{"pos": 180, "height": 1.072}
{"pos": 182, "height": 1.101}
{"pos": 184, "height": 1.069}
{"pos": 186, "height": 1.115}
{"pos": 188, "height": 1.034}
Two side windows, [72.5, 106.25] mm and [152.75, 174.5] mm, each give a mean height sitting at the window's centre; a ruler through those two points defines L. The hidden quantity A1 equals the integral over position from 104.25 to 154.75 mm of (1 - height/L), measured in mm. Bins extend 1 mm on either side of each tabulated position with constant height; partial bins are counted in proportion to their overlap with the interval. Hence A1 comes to -4.2 mm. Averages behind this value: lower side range 1.43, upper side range 1.25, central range 1.44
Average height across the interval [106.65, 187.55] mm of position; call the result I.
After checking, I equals 1.34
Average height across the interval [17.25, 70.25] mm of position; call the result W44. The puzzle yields 1.48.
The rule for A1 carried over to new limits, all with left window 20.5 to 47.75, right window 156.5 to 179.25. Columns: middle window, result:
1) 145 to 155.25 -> -1.4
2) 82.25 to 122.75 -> -1.9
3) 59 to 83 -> -0.9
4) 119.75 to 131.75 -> -1.6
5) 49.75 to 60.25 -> 0.3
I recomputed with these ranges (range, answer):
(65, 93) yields 1.47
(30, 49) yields 1.48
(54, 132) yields 1.44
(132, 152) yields 1.43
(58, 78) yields 1.48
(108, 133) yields 1.46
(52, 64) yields 1.42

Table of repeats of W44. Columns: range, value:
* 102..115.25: 1.41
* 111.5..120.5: 1.47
